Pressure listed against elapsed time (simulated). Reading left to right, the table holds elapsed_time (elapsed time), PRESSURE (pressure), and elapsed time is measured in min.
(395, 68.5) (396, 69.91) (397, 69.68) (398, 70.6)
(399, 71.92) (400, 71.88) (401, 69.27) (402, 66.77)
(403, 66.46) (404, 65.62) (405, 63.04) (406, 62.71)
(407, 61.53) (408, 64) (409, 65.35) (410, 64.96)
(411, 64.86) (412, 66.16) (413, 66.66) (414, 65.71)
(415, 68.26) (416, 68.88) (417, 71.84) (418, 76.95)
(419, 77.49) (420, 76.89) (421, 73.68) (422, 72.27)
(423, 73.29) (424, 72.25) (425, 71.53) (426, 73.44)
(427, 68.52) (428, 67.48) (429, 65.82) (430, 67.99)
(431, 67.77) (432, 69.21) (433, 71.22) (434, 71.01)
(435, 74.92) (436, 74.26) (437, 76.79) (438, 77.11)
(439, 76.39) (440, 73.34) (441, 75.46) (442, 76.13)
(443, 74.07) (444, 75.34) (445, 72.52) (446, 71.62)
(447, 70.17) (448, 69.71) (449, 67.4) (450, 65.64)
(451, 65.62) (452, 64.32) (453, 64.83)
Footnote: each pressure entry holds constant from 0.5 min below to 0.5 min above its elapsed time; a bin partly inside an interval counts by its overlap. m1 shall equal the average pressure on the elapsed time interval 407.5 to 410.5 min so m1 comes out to 64.8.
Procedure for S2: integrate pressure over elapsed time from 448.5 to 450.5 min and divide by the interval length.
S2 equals 66.5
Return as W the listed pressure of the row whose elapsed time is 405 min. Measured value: 63.04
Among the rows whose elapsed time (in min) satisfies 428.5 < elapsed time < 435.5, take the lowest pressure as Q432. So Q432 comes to 65.82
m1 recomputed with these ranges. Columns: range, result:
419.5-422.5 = 74.3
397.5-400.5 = 71.5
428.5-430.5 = 66.9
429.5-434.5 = 69.4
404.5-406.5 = 62.9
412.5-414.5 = 66.2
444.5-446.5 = 72.1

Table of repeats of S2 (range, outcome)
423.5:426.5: 72.4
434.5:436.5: 74.6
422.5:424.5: 72.8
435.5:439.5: 76.1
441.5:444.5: 75.2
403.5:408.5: 63.4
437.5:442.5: 75.7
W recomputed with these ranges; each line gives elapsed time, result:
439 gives 76.39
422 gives 72.27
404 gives 65.62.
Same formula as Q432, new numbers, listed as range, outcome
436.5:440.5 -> 73.34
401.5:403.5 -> 66.46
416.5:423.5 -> 71.84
